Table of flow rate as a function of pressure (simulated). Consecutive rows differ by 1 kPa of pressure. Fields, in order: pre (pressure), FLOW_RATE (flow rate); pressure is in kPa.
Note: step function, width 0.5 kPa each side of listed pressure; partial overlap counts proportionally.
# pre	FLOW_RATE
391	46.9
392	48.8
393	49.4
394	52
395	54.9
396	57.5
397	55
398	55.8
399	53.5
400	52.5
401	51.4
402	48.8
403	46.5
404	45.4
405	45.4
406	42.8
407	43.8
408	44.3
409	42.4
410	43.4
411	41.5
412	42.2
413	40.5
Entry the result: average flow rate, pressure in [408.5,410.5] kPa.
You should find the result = 42.9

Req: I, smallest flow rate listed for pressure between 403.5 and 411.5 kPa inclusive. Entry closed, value 41.5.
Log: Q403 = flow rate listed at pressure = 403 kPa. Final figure 46.5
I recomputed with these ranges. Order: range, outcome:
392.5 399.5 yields 49.4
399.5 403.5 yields 46.5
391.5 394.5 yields 48.8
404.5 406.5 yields 42.8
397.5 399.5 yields 53.5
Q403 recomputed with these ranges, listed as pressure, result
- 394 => 52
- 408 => 44.3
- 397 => 55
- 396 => 57.5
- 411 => 41.5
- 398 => 55.8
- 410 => 43.4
